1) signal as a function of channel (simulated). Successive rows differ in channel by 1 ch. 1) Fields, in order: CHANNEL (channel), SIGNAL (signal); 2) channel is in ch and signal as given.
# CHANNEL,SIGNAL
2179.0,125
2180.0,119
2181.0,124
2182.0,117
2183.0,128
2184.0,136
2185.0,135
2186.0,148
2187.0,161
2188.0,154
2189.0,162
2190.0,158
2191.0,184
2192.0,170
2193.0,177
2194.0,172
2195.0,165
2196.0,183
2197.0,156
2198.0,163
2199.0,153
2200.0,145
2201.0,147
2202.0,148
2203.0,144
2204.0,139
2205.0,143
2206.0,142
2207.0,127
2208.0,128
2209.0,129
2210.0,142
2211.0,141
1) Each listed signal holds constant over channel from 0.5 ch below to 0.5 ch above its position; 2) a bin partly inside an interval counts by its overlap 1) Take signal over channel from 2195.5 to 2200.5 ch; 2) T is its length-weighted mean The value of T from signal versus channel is 160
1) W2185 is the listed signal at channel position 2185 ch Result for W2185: 135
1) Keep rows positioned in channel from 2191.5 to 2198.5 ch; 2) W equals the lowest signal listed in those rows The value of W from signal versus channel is 156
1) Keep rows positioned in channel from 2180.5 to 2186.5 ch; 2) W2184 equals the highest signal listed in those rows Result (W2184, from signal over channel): 148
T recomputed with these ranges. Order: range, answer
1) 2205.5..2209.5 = 132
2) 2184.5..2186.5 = 142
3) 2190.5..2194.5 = 176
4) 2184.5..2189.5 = 152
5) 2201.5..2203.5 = 146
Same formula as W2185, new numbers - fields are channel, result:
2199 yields 153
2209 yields 129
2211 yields 141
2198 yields 163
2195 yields 165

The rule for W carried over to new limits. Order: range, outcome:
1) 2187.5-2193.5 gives 154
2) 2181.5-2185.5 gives 117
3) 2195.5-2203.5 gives 144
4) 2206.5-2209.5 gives 127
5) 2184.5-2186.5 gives 135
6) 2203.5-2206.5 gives 139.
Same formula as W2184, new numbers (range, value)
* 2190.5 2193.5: 184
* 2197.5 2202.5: 163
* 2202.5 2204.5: 144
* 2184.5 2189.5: 162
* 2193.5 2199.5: 183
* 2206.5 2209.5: 129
